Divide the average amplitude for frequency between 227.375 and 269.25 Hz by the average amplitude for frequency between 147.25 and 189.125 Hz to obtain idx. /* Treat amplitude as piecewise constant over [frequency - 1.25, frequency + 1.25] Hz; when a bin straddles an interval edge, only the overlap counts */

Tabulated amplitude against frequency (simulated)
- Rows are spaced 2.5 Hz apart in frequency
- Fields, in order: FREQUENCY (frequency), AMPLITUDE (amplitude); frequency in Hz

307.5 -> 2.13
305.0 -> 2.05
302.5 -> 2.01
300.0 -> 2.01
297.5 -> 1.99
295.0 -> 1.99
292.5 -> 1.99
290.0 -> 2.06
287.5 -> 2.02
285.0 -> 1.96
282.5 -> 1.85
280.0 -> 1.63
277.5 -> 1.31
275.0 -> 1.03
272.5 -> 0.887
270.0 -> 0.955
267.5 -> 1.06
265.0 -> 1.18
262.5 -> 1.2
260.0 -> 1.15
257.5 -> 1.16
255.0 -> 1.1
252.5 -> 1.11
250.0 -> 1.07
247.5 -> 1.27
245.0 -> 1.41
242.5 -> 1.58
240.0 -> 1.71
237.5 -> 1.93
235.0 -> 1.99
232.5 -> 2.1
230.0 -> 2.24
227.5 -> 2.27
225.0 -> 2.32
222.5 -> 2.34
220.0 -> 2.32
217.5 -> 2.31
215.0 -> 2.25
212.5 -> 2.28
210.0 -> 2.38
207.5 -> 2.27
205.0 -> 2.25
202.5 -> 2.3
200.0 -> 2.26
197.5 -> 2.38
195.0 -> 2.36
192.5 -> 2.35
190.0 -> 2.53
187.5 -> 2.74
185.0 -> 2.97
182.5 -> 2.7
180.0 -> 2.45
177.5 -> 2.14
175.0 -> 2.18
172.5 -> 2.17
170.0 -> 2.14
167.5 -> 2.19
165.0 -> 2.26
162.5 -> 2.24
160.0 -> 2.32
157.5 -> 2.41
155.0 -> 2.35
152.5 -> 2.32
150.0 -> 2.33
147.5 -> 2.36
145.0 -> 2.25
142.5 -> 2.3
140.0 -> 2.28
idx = 0.62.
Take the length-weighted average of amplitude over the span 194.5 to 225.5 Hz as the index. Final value 2.31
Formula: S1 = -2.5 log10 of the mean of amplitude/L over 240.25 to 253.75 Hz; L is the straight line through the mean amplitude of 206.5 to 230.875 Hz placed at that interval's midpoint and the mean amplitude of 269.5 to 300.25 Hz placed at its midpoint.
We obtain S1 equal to 0.47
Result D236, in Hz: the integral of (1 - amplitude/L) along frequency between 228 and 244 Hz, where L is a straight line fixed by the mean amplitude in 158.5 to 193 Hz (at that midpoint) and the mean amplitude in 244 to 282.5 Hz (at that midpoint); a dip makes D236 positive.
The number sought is -3.7 Hz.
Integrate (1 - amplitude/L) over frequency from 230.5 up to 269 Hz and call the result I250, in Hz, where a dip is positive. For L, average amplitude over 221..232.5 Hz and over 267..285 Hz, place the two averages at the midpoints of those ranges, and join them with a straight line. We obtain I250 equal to 8.9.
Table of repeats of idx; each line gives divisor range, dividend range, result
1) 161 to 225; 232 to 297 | 0.63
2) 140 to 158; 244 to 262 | 0.51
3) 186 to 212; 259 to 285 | 0.53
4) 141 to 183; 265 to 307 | 0.73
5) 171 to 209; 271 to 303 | 0.72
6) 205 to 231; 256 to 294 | 0.62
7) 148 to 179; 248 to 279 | 0.49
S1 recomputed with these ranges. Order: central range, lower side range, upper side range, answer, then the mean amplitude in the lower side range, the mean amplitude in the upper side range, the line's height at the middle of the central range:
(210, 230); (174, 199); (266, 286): -0.127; 2.48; 1.33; 2.05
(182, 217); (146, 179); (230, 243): -0.159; 2.26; 1.91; 2.09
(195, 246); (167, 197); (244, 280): -0.194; 2.41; 1.15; 1.81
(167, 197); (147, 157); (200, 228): -0.043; 2.34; 2.3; 2.32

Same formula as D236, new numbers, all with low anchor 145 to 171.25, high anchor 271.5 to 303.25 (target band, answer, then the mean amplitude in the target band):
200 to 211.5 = -1.1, 2.3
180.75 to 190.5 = -2.5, 2.74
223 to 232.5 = -1.2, 2.26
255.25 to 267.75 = 4.7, 1.15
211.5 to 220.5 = -1.1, 2.29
